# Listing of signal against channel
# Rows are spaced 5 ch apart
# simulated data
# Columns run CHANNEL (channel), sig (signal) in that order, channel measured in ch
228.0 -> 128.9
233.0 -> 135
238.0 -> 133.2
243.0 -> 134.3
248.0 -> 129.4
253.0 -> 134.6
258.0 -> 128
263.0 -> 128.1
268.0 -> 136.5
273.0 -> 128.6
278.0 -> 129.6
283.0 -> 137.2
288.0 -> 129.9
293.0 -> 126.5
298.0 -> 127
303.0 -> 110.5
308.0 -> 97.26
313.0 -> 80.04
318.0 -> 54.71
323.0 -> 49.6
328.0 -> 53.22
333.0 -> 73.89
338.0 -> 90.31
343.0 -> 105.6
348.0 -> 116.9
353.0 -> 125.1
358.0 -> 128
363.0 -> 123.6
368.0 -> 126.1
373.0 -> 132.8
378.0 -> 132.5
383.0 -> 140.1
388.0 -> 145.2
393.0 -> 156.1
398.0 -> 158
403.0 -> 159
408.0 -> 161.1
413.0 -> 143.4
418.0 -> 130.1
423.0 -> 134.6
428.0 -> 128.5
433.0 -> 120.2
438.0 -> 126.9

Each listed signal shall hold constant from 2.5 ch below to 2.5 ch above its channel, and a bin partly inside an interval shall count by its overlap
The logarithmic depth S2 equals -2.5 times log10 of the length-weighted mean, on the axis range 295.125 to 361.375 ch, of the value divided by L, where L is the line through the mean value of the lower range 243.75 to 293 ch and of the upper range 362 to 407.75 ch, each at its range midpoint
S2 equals 0.41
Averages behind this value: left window 131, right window 143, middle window 93.8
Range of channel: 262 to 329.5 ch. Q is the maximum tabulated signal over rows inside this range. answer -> 137.2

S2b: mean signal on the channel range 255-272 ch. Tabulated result 131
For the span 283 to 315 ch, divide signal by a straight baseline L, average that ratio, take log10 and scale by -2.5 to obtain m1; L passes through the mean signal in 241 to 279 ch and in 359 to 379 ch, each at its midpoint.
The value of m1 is 0.141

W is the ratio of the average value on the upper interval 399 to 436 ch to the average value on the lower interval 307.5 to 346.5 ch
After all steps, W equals 1.9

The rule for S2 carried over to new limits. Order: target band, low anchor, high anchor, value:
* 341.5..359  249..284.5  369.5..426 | 0.18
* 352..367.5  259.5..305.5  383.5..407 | 0.16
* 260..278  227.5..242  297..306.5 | -0.06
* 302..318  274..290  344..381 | 0.42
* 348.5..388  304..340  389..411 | -0.07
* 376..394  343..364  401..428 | -0.08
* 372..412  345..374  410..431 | -0.14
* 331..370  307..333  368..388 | -0.09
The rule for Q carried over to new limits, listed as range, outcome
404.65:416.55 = 161.1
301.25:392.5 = 145.2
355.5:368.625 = 128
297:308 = 127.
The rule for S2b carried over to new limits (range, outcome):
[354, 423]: 141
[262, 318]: 118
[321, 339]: 65.3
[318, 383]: 104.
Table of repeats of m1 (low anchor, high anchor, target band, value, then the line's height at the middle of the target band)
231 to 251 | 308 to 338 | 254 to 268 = -0.118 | 117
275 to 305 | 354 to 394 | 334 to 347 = 0.326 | 131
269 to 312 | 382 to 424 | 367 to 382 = 0.078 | 142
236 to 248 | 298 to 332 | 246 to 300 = -0.201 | 110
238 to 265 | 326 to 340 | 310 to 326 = 0.323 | 83.3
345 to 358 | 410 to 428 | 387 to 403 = -0.183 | 131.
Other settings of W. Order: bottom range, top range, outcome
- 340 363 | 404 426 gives 1.20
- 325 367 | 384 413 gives 1.51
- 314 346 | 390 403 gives 2.17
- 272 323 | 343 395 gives 1.21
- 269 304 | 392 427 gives 1.15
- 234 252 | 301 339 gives 0.57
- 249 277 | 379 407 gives 1.15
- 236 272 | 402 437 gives 1.05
